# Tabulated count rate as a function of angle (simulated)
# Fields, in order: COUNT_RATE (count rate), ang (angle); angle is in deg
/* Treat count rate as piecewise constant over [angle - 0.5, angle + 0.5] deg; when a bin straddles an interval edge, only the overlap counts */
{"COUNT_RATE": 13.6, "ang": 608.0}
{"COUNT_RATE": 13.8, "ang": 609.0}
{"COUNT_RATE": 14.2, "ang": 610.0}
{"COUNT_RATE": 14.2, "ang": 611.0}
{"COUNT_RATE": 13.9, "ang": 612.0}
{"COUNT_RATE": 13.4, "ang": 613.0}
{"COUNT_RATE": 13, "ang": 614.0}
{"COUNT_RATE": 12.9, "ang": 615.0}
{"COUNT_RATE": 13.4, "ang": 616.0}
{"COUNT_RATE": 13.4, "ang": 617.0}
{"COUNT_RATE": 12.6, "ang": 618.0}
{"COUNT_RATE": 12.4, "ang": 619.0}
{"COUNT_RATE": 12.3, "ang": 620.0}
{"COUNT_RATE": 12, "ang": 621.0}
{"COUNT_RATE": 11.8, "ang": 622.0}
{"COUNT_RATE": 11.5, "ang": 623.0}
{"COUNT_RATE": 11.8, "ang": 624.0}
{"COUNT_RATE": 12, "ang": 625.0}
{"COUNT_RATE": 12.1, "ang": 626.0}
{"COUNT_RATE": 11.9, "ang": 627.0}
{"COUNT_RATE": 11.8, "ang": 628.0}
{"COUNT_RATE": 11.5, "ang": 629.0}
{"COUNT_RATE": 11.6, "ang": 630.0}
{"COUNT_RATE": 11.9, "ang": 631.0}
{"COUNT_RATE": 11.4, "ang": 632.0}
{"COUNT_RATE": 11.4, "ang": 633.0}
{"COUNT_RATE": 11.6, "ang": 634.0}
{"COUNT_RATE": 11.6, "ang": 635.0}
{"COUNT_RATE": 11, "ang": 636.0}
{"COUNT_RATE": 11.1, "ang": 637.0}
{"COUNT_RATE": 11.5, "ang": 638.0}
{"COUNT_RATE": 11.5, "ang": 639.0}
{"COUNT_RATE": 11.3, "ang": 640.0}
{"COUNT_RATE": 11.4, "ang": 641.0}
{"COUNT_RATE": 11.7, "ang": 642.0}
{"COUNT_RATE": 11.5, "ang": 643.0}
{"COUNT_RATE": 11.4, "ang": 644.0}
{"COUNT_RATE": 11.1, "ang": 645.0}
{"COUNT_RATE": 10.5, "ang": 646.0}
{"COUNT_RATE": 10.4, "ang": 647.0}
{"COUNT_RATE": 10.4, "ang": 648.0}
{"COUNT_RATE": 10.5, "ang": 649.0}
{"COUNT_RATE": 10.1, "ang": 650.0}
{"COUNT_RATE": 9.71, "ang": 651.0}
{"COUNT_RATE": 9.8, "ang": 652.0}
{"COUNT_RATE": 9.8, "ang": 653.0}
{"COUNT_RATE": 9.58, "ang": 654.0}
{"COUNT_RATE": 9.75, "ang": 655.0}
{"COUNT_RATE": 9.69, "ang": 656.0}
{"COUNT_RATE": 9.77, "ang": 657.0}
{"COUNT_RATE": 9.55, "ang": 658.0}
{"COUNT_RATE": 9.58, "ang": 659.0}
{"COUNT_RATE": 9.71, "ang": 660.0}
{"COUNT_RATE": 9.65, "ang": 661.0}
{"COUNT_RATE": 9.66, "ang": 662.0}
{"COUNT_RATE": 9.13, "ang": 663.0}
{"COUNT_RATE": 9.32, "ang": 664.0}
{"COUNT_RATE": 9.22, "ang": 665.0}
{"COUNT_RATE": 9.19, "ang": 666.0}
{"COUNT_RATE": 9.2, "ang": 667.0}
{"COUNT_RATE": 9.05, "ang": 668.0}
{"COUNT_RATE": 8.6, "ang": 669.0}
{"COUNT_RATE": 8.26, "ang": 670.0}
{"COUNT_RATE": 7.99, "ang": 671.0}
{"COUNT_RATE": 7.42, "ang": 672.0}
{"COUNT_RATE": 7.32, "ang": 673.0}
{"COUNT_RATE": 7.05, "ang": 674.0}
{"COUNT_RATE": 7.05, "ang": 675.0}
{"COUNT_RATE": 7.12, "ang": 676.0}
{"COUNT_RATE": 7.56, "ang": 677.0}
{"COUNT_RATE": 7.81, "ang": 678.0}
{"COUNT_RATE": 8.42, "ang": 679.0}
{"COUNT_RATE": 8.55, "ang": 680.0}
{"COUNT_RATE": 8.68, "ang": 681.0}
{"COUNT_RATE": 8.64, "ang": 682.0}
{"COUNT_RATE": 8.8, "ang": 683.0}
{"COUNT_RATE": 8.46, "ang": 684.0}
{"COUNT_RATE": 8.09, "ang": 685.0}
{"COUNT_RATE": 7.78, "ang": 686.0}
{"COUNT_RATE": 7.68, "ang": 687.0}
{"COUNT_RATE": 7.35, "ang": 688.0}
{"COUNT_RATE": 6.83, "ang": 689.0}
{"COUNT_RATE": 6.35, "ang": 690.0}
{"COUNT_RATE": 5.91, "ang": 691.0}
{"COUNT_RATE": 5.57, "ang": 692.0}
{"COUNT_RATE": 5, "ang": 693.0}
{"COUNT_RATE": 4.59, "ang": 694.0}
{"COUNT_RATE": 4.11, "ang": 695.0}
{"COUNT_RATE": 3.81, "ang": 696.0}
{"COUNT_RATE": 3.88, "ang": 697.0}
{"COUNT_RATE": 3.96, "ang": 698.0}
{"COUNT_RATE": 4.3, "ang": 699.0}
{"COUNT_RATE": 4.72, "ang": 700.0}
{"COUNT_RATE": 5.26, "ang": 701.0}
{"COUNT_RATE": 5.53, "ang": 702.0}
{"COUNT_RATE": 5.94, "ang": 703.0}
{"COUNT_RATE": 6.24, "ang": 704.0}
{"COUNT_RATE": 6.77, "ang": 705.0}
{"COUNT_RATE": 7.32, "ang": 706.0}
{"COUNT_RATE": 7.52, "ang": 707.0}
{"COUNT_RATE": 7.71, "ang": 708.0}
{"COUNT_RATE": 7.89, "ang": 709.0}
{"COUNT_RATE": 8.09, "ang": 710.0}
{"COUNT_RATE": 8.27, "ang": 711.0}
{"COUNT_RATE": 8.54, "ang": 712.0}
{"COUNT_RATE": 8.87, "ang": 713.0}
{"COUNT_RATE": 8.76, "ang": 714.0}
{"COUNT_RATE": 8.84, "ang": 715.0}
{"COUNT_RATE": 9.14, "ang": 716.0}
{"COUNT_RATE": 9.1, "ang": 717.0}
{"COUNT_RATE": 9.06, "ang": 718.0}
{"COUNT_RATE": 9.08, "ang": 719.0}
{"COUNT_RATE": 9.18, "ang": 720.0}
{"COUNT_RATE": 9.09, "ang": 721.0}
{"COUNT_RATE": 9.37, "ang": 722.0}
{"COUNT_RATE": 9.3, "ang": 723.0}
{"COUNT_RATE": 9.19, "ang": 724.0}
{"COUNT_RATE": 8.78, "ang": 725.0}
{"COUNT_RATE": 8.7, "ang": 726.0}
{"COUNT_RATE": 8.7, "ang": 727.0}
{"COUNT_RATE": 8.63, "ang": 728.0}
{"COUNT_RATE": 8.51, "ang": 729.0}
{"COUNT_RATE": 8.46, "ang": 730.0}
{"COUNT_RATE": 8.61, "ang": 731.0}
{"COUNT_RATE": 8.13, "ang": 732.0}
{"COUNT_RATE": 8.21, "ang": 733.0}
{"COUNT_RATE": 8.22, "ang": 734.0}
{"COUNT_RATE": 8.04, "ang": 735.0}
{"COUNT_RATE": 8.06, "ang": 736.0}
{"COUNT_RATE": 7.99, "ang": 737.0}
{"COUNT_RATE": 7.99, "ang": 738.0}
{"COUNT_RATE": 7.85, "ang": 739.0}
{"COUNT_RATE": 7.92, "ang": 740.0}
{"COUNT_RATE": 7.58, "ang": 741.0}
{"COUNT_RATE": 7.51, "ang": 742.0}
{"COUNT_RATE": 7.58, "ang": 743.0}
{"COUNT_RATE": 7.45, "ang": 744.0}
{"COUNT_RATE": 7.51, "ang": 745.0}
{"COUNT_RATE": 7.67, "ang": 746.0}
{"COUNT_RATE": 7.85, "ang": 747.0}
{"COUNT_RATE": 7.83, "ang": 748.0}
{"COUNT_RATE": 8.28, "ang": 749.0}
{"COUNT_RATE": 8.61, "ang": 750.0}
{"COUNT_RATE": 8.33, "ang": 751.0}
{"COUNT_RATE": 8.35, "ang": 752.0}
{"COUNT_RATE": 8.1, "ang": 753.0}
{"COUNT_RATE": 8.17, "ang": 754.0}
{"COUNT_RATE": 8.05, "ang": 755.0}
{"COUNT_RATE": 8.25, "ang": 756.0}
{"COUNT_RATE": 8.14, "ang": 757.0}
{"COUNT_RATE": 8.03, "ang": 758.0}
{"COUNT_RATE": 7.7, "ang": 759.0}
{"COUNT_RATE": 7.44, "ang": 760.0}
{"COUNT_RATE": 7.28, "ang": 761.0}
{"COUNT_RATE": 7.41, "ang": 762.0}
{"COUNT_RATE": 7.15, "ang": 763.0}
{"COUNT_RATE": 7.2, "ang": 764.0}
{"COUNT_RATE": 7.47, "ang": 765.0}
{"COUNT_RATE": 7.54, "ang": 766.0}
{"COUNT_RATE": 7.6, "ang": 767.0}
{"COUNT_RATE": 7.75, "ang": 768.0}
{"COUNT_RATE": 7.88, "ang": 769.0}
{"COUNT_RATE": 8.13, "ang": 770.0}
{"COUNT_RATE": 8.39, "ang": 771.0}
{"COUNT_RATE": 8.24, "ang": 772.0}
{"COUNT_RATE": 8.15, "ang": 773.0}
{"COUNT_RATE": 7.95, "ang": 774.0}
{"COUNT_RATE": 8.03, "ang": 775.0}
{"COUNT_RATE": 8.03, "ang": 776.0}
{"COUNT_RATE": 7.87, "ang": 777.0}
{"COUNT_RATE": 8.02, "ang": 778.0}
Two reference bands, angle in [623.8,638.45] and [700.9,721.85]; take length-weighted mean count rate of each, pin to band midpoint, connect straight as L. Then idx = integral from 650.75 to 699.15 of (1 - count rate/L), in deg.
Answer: 9.28 deg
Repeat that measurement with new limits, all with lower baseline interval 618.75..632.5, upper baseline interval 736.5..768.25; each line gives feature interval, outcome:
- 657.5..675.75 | 3.2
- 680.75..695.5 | 4.5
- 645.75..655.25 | 0.9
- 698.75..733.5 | 3.5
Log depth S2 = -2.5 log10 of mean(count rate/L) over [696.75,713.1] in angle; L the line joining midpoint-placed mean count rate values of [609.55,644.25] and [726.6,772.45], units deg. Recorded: 0.403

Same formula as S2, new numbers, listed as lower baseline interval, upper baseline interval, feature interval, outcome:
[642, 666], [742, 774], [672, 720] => 0.27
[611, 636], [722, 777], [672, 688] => 0.29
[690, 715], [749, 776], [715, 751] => -0.19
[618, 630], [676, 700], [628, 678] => -0.04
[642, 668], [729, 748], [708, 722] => -0.03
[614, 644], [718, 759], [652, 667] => 0.14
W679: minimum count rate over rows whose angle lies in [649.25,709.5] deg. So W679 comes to 3.81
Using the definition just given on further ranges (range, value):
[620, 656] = 9.58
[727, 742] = 7.51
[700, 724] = 4.72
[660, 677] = 7.05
